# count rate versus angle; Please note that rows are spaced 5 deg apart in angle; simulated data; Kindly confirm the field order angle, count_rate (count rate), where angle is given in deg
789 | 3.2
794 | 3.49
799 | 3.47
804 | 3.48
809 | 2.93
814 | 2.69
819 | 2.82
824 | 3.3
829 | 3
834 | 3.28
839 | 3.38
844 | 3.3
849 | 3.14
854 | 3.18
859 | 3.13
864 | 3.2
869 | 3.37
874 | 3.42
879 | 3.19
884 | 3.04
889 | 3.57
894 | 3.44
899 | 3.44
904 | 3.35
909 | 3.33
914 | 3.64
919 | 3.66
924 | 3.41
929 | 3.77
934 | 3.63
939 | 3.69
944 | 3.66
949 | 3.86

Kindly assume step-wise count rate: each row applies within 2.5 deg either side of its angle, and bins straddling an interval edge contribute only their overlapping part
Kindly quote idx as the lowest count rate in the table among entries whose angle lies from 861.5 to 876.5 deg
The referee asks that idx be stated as 3.2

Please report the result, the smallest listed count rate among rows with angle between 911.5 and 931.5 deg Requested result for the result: 3.41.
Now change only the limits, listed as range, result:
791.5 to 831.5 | 2.69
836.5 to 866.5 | 3.13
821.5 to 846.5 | 3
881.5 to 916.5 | 3.04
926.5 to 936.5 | 3.63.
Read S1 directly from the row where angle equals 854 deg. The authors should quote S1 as 3.18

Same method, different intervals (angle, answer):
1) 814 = 2.69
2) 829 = 3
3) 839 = 3.38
